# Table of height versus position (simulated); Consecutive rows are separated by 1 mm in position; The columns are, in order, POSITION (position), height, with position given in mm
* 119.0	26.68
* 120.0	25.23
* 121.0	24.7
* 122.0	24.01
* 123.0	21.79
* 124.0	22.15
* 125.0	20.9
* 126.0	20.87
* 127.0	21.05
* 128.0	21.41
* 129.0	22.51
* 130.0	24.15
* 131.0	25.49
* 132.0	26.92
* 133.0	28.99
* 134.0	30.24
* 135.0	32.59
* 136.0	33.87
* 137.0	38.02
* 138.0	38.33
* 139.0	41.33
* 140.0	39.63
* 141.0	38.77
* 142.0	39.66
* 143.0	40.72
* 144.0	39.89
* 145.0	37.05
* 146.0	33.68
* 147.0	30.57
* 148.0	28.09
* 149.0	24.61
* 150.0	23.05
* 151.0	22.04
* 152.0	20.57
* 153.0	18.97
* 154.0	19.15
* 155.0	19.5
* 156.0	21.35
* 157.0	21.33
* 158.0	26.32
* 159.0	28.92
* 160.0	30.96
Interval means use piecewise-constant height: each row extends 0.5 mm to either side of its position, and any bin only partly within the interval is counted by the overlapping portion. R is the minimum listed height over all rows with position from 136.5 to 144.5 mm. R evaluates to 38.02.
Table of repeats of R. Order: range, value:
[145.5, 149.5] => 24.61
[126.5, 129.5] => 21.05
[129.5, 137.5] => 24.15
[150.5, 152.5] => 20.57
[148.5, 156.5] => 18.97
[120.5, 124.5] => 21.79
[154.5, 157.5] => 19.5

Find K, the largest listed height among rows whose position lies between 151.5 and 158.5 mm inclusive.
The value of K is 26.32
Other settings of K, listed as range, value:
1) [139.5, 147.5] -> 40.72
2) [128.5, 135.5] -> 32.59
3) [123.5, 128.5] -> 22.15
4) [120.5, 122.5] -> 24.7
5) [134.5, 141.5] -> 41.33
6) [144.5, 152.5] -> 37.05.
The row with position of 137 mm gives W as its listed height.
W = 38.02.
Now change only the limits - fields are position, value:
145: 37.05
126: 20.87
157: 21.33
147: 30.57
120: 25.23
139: 41.33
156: 21.35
